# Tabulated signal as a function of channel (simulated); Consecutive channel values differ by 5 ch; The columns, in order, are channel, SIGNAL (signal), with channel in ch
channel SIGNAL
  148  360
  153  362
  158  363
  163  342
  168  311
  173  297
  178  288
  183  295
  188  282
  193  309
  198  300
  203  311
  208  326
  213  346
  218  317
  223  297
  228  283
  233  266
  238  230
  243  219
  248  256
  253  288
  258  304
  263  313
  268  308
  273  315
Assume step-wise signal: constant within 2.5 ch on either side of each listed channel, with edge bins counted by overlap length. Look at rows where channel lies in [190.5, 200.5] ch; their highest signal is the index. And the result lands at 309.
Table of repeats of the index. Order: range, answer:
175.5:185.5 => 295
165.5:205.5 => 311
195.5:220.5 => 346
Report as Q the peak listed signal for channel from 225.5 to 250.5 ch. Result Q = 283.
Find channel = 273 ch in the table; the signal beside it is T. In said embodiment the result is 315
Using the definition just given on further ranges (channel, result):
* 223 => 297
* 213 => 346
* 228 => 283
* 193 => 309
